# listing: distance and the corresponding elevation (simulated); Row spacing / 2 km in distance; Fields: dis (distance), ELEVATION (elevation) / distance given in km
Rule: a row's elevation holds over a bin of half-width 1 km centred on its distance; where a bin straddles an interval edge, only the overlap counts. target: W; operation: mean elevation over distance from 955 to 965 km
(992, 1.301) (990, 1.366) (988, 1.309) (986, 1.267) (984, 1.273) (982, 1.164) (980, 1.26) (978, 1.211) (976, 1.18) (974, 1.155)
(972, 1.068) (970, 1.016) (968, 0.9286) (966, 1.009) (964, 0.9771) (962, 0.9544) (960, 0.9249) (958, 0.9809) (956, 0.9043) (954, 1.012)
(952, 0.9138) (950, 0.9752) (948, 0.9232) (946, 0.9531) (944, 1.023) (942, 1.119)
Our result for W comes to 0.948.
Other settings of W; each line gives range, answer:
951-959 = 0.953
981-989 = 1.25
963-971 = 0.983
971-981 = 1.17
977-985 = 1.23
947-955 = 0.956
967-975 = 1.04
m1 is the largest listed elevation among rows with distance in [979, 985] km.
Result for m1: 1.273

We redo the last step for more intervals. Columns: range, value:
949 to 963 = 1.012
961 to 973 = 1.068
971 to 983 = 1.26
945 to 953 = 0.9752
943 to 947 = 1.023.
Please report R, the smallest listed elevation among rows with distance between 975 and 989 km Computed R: 1.164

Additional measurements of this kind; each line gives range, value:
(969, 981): 1.016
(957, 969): 0.9249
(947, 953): 0.9138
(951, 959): 0.9043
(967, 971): 0.9286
